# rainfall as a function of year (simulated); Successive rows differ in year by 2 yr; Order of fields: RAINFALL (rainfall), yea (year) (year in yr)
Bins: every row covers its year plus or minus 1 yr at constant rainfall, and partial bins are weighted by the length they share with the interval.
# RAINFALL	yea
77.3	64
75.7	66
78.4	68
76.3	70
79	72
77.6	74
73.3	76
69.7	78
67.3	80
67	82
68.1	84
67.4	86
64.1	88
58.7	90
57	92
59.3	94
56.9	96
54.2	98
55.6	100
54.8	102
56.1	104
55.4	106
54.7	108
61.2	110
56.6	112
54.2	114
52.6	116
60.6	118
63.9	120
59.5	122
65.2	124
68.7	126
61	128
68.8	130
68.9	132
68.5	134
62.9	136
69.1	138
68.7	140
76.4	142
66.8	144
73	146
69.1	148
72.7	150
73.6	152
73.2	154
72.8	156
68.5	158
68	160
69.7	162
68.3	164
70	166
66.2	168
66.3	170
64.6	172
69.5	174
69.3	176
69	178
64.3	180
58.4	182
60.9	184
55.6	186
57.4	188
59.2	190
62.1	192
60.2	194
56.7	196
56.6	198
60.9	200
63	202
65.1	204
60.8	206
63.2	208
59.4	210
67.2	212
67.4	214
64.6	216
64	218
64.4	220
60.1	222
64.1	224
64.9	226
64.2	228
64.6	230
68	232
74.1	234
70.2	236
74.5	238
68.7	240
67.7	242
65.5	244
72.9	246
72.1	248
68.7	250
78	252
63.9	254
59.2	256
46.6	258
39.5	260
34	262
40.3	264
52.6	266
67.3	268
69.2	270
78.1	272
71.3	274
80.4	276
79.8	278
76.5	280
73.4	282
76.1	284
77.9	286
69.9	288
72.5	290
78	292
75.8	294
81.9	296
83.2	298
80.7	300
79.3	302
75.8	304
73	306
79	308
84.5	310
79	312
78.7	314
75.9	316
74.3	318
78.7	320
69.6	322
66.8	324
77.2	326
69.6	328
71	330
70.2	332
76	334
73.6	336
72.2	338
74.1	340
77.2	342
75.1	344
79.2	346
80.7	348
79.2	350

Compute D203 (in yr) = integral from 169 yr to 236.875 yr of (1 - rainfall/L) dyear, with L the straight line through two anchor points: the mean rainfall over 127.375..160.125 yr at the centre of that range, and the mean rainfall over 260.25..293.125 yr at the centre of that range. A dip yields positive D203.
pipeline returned 5.3 yr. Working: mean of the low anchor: 69.7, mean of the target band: 63.5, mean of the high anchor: 67.9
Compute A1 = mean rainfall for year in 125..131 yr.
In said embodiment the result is 66.2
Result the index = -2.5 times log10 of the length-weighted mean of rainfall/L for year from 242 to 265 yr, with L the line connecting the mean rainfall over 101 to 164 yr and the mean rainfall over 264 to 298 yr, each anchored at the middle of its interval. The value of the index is 0.22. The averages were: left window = 65.1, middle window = 58.7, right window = 73.1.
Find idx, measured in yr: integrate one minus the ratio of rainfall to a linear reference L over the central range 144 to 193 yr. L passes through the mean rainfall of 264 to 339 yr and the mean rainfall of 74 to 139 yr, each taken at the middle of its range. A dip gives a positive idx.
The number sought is -0.6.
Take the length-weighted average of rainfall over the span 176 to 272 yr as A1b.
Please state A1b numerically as 62.6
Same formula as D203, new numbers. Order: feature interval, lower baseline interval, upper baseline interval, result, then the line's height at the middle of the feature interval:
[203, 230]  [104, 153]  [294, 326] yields 2.6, 70.7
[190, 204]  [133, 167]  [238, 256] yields 1.9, 69.7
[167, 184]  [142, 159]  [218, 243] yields 1.1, 70.1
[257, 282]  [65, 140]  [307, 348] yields 3.7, 72.4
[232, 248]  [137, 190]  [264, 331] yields 0.2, 71.6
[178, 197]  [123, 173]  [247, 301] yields 2.4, 68.7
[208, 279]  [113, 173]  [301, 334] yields 6.9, 71.7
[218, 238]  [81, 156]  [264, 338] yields 1.0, 70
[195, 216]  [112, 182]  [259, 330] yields 2.1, 68.9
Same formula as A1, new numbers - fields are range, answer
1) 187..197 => 59.1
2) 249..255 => 70.2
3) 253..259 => 56.6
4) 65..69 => 77.1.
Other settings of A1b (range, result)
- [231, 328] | 70.8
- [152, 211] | 64.3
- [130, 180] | 69.3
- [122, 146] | 67.6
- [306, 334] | 74.9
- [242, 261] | 63.2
